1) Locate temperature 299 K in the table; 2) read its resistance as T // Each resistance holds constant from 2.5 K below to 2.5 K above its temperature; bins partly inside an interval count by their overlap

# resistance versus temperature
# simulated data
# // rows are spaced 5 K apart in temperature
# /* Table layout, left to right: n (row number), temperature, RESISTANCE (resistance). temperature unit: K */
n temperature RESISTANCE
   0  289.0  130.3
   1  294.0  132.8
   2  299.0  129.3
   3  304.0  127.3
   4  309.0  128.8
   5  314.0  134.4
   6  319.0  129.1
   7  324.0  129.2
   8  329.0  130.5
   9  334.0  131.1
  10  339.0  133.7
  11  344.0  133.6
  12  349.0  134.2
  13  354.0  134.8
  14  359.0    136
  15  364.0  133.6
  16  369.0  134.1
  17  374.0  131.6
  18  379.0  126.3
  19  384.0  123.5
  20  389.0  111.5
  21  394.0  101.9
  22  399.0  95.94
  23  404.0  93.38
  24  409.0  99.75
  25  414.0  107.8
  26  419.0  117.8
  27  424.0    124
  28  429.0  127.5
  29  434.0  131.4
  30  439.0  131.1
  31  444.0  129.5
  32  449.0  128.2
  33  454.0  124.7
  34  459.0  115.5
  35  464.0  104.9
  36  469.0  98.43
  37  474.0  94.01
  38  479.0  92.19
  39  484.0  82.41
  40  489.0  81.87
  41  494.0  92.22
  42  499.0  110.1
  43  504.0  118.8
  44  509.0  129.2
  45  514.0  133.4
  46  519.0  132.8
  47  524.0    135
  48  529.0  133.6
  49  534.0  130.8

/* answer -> 129.3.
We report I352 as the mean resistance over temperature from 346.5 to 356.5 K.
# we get 134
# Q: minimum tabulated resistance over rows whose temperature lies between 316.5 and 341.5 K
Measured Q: 129.1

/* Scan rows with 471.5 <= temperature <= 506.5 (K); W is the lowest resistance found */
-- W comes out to 81.87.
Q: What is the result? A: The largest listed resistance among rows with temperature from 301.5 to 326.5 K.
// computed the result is 134.4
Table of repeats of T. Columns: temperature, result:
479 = 92.19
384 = 123.5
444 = 129.5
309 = 128.8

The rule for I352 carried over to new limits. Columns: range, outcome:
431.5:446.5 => 131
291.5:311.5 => 130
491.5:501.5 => 101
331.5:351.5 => 133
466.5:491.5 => 89.8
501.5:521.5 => 129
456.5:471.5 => 106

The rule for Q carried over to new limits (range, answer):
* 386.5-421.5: 93.38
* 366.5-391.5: 111.5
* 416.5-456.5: 117.8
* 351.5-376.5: 131.6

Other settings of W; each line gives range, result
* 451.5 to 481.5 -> 92.19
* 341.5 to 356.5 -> 133.6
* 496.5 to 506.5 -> 110.1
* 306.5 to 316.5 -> 128.8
